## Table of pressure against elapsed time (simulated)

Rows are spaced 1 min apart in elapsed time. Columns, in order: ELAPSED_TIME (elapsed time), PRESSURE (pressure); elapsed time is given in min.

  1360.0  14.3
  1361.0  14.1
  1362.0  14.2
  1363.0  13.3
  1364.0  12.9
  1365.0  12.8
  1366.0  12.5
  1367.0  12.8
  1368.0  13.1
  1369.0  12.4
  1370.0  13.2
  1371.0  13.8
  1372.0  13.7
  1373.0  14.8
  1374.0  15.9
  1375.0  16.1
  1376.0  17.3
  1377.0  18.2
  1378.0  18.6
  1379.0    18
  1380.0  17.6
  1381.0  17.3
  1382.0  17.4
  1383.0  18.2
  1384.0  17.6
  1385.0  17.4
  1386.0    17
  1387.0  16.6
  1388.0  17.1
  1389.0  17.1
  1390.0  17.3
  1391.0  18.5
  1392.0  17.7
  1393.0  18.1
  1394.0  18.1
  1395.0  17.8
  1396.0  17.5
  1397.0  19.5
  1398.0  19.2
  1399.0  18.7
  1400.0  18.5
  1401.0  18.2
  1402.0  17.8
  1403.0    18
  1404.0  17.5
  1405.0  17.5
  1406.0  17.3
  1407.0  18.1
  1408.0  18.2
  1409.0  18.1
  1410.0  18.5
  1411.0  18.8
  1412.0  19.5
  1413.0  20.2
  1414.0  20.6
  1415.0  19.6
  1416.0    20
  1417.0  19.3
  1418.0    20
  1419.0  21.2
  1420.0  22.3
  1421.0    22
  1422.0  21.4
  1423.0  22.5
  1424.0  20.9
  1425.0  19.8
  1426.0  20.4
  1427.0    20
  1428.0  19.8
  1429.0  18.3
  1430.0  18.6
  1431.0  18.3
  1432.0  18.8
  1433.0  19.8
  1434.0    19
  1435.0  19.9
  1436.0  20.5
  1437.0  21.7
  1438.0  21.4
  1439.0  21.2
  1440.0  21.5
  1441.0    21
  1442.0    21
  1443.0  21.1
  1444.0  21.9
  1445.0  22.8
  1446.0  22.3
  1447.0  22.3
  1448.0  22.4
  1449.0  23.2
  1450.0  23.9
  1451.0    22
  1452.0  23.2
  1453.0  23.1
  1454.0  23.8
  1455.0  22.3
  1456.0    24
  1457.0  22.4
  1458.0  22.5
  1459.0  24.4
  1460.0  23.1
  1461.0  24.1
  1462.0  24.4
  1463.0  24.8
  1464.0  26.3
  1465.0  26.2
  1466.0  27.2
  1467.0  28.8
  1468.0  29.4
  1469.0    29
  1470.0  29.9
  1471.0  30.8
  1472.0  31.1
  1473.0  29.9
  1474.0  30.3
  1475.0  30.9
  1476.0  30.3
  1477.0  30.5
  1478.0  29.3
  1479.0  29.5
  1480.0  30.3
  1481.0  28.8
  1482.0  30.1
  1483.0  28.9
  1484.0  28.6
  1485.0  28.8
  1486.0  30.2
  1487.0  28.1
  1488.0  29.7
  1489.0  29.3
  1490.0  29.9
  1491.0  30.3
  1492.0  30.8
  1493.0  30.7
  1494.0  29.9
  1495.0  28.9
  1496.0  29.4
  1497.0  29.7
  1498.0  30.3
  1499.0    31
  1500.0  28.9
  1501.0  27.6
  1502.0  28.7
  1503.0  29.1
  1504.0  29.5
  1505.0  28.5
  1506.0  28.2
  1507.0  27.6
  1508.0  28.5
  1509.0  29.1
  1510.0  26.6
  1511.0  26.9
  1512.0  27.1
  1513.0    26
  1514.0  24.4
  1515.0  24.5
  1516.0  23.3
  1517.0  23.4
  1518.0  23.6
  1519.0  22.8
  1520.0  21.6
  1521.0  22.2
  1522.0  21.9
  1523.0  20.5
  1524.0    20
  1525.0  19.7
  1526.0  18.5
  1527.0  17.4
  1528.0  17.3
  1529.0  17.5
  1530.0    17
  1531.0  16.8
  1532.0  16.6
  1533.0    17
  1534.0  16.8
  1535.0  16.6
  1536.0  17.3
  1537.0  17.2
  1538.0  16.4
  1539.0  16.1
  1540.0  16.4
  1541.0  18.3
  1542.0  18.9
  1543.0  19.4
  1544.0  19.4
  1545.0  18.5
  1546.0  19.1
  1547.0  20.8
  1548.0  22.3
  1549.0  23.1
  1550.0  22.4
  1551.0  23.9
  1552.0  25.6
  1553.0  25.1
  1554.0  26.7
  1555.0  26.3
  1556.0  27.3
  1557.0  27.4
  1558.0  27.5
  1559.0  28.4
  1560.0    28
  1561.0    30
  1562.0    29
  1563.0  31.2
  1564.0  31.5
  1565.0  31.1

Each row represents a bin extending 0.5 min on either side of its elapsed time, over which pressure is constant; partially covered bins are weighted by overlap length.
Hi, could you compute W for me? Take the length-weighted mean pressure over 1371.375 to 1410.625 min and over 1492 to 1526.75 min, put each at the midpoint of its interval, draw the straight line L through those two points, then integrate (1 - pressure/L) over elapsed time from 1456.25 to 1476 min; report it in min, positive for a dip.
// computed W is -3.5 min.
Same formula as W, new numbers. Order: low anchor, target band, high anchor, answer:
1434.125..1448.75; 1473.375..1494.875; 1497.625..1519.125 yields -4.0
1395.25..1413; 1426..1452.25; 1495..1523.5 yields 0.1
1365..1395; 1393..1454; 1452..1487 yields 4.3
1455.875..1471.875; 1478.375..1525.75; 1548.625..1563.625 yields -1.4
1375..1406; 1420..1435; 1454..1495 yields 1.5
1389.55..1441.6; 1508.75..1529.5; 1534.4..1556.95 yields -1.9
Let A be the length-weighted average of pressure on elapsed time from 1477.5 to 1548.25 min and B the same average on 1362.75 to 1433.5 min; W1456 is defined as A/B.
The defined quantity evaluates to 1.36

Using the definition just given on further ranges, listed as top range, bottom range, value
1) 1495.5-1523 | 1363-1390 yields 1.69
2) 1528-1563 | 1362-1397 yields 1.33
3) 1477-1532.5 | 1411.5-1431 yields 1.29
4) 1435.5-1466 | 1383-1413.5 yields 1.27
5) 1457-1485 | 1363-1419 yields 1.63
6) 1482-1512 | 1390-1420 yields 1.55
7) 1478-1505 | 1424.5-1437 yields 1.51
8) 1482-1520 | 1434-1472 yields 1.18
